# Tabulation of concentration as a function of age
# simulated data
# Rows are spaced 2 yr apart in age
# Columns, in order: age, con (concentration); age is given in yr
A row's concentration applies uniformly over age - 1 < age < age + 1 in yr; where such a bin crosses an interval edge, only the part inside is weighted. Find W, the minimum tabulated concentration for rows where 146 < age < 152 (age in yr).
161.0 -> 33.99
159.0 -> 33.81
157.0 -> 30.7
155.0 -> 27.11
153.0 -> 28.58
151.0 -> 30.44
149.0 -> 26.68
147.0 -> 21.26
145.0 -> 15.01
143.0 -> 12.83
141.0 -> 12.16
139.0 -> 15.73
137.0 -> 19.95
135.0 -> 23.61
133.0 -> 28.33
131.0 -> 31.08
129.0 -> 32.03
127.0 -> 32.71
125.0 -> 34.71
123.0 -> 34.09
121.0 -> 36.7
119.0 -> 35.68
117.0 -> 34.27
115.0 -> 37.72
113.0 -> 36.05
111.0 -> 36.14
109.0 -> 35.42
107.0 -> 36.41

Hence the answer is 21.26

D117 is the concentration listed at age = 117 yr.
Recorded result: 34.27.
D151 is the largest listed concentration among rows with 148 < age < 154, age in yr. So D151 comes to 30.44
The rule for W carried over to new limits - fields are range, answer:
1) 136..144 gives 12.16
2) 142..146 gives 12.83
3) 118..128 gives 32.71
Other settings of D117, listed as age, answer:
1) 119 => 35.68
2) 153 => 28.58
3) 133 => 28.33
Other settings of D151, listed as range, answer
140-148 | 21.26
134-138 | 23.61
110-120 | 37.72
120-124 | 36.7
